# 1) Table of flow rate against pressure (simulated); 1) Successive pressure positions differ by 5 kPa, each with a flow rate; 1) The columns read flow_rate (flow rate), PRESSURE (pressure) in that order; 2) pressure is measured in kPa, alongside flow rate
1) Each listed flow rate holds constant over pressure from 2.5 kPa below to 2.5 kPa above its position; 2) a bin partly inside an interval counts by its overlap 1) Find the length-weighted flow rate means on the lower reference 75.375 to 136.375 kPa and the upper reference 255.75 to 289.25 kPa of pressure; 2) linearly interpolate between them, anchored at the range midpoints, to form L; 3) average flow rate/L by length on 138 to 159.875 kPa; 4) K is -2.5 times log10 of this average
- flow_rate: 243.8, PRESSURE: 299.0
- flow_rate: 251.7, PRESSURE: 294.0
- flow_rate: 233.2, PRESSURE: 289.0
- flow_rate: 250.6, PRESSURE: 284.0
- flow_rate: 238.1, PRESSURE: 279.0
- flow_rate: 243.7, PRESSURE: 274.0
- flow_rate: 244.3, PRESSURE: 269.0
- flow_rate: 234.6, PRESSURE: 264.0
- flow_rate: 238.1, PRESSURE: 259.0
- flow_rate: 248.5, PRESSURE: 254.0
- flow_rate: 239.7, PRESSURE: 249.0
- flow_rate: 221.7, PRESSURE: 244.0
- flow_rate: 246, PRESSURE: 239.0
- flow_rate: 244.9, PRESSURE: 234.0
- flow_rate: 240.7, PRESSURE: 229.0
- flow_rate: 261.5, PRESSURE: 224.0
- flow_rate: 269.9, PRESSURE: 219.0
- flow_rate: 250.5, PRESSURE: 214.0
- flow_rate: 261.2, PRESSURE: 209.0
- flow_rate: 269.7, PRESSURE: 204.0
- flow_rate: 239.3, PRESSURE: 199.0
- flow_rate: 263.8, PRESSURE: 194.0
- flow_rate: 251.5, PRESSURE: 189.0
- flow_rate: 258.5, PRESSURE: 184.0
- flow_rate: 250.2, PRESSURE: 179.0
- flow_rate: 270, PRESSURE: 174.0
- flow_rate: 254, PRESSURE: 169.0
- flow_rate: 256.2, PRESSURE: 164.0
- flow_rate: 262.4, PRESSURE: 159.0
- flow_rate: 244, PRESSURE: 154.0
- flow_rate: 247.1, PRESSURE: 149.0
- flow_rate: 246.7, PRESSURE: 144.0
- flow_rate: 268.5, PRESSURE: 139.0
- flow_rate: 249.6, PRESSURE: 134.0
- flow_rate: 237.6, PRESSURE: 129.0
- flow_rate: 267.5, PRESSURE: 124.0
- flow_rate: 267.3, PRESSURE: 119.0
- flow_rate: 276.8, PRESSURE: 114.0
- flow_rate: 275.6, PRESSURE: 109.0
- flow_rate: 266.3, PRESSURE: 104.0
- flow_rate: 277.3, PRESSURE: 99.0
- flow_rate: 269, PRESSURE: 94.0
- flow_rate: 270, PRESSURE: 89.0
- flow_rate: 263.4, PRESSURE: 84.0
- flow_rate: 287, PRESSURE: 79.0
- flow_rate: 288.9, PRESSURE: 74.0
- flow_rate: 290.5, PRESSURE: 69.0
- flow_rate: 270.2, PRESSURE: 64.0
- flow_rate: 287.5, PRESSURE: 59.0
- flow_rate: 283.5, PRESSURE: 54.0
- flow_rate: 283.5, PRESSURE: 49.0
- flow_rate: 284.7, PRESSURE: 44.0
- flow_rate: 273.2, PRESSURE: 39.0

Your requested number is 0.04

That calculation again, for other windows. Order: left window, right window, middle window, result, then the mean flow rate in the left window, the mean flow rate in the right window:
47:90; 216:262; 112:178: 0.03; 281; 246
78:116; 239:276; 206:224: -0.06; 273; 239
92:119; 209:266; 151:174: 0.02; 273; 246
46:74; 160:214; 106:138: 0.03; 284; 257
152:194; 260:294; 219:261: 0.01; 256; 241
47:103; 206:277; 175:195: 0.00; 279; 246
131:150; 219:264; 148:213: -0.03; 253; 244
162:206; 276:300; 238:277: 0.04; 257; 243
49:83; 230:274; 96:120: 0.00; 284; 240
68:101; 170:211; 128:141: 0.06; 277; 258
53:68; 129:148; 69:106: -0.02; 281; 252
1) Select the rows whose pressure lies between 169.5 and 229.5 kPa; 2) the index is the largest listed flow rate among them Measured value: 270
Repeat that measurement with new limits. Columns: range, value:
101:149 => 276.8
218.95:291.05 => 269.9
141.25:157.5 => 247.1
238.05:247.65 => 246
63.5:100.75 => 290.5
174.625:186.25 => 258.5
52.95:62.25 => 287.5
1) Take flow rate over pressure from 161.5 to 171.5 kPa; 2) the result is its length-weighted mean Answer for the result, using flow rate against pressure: 255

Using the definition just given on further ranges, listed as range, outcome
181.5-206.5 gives 257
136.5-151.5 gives 254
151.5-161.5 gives 253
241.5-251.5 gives 231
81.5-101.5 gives 270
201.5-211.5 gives 265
